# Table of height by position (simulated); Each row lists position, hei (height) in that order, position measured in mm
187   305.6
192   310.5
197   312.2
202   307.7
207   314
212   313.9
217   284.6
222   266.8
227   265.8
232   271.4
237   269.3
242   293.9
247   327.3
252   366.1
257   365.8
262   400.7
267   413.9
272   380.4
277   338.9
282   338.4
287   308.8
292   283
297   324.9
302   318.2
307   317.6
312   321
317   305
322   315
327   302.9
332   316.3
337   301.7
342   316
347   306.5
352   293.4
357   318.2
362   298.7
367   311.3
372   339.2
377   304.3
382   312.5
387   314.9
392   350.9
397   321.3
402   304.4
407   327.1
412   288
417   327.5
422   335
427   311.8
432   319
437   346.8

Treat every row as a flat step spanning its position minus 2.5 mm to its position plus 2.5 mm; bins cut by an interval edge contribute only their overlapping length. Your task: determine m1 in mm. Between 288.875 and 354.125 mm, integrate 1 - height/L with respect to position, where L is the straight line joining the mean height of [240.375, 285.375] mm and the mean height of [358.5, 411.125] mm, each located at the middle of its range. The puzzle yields 5.7 mm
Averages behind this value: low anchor 359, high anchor 318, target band 309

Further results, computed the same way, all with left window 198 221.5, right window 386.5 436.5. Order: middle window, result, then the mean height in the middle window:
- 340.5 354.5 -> 0.47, 305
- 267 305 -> -2.91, 333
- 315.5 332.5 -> 0.20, 309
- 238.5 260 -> -2.14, 337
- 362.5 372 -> 0.03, 316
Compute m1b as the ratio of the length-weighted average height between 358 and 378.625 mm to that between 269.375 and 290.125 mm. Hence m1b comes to 0.92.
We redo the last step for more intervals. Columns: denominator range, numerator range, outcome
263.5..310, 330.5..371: 0.92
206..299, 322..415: 0.97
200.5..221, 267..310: 1.10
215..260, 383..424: 1.06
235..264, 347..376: 0.92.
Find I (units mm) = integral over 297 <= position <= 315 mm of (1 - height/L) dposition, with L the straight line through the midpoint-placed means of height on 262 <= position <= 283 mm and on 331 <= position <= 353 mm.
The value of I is 1.2 mm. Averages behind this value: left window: 374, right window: 307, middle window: 319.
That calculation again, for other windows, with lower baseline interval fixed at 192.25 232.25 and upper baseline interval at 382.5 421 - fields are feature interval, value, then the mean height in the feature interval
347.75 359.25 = 0.27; 306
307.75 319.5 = -0.23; 314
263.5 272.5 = -2.97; 401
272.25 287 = -1.79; 340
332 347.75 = 0.08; 310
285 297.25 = 0.12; 302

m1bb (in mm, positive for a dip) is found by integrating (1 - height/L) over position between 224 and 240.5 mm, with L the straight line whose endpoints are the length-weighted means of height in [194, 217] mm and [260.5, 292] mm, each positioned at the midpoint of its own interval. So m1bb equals 2.9 mm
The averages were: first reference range 309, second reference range 356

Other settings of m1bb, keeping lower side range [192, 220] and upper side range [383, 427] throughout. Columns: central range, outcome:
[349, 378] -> 0.57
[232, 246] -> 1.08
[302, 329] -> 0.08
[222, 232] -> 1.31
